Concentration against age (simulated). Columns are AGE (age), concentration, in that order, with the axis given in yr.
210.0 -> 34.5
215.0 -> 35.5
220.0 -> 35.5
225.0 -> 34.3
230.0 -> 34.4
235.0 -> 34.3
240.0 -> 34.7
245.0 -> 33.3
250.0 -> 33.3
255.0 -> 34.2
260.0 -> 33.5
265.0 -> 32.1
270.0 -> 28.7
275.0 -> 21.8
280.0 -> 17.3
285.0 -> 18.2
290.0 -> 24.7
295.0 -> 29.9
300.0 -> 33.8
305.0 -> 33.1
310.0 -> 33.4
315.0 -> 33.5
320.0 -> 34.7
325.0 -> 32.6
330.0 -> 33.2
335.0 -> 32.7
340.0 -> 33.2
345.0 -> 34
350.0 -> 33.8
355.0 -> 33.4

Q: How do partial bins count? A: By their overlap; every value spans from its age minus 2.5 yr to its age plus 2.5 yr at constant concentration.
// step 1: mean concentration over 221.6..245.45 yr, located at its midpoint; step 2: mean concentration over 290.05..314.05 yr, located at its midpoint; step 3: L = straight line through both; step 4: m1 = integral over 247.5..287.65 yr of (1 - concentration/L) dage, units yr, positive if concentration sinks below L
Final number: 7.0 yr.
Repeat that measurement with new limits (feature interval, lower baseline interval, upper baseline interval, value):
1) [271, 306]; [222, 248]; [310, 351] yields 8.72 yr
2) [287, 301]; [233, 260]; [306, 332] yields 2.09 yr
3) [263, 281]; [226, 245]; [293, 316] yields 4.35 yr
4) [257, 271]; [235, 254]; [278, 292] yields -2.40 yr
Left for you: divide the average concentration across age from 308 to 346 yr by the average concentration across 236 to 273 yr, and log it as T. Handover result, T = 1.0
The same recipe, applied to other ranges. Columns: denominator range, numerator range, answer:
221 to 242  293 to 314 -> 0.95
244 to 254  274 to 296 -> 0.66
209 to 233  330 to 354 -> 0.96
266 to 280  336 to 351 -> 1.37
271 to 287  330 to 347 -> 1.66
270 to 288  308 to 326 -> 1.63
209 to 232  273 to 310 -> 0.75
